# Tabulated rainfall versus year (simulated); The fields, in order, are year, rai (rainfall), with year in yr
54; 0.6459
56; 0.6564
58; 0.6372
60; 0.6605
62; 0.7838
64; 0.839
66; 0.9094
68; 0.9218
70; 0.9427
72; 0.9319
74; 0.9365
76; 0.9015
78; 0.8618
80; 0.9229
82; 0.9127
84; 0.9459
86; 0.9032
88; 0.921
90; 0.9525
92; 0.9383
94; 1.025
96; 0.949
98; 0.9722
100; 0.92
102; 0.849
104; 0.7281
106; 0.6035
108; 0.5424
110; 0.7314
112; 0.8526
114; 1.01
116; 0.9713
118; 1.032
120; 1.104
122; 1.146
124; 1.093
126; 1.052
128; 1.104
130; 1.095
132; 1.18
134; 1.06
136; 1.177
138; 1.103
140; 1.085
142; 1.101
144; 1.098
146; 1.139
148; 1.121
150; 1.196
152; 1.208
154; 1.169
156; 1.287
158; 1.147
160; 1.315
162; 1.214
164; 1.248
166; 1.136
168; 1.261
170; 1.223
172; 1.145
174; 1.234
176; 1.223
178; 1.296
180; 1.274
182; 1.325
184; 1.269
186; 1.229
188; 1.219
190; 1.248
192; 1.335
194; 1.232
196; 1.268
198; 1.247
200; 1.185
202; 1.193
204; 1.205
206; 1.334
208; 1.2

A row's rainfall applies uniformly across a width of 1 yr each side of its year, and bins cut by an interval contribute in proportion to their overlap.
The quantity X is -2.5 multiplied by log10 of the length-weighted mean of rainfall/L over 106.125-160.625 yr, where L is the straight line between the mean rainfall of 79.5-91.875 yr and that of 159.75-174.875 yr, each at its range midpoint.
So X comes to 0.03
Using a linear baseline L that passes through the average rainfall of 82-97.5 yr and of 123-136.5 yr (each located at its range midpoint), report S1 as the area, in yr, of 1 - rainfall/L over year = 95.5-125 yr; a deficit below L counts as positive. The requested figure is 3.7 yr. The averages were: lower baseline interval 0.946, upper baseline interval 1.11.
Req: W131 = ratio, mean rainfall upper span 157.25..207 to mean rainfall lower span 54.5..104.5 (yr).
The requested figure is 1.42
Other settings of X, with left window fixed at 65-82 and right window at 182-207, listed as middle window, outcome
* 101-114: 0.338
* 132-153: -0.024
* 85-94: 0.024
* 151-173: -0.049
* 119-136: -0.043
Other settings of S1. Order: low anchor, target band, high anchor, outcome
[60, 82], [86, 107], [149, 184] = 1.9 yr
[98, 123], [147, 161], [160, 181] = -0.9 yr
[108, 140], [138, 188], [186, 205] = -2.6 yr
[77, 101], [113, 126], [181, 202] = -0.4 yr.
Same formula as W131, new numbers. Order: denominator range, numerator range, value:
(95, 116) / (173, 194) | 1.53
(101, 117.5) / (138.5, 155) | 1.43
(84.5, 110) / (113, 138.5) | 1.27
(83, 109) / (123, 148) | 1.28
